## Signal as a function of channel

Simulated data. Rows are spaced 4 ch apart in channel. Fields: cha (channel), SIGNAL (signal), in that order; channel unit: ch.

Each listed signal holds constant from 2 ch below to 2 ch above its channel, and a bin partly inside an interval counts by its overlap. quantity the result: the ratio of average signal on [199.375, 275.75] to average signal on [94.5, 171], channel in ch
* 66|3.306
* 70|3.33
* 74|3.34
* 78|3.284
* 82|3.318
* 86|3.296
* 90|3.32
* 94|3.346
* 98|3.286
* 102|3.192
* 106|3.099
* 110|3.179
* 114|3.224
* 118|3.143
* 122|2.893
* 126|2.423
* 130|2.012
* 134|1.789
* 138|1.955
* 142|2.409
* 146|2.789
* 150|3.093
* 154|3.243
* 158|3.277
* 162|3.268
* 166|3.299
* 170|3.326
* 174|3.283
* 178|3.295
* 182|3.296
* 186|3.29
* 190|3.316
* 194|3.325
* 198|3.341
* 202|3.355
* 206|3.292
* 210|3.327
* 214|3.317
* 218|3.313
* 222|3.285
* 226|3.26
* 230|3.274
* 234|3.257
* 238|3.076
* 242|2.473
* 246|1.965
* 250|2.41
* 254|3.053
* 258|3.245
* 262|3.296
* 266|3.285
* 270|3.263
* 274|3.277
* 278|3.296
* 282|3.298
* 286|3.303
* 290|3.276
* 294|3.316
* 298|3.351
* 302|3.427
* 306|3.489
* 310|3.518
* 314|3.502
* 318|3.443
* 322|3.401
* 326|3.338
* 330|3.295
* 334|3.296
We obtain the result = 1.07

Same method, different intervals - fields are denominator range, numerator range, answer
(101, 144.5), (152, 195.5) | 1.24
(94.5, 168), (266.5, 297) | 1.14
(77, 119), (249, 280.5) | 0.98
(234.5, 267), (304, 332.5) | 1.20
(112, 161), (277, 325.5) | 1.25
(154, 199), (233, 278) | 0.90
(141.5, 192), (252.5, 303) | 1.03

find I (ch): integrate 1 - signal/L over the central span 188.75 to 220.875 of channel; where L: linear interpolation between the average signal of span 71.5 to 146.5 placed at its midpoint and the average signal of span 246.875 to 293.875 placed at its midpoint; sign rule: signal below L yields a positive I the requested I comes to -2.8 ch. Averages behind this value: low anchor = 2.92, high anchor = 3.16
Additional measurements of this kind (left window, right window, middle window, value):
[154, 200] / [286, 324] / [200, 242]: 1.2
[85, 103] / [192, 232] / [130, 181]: 6.3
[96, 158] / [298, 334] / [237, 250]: 3.0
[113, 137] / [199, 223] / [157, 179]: -2.8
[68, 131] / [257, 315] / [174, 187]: -0.3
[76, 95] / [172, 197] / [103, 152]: 9.3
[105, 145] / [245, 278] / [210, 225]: -2.2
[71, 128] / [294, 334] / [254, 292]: 1.0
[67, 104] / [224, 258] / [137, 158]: 2.3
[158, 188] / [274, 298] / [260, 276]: 0.1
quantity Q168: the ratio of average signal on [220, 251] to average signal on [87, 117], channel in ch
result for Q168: 0.89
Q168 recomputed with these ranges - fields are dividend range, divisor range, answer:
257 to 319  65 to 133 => 1.08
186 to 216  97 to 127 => 1.08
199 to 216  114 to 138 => 1.34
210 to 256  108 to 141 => 1.16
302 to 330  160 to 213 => 1.04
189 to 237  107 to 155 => 1.23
